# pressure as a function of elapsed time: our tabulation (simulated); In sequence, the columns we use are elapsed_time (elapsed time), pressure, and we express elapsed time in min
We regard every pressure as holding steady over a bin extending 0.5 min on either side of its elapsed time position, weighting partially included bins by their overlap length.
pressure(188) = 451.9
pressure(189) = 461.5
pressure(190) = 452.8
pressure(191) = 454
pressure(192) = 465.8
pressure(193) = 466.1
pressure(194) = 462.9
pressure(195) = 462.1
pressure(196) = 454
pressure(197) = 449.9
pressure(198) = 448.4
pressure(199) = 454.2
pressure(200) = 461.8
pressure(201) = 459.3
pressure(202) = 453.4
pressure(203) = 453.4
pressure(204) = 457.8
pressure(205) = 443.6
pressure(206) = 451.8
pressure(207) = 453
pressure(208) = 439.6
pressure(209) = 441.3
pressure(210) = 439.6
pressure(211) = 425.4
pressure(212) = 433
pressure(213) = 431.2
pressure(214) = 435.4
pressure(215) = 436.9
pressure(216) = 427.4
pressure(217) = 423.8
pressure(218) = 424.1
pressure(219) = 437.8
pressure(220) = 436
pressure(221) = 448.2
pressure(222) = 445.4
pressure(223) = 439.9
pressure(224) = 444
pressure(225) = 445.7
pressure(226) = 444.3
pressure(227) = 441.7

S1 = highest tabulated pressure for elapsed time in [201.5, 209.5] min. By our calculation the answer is 457.8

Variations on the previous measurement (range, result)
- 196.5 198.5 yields 449.9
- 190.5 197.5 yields 466.1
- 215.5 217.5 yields 427.4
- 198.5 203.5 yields 461.8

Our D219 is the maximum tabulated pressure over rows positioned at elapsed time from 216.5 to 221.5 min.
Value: 448.2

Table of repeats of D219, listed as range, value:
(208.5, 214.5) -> 441.3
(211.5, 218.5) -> 436.9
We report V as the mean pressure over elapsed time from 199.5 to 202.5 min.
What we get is 458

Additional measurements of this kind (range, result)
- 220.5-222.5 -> 447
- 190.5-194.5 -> 462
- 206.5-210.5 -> 443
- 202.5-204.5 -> 456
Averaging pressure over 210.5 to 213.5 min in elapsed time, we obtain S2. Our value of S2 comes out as 430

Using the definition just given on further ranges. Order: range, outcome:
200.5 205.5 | 454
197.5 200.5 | 455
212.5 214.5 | 433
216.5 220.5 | 430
